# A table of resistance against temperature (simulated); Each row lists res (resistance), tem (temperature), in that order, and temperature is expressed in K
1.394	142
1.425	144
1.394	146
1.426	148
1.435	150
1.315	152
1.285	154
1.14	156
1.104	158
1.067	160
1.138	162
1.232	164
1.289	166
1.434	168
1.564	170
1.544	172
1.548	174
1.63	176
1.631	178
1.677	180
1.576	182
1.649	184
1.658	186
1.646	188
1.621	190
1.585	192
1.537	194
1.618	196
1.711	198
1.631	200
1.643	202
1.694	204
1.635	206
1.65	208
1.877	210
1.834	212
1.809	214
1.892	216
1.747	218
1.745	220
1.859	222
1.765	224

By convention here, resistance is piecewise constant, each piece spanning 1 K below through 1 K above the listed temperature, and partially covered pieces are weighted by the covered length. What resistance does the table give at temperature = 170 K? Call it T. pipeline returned 1.564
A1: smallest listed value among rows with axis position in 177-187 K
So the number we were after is 1.576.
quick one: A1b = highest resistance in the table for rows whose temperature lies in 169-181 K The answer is 1.677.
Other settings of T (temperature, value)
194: 1.537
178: 1.631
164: 1.232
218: 1.747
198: 1.711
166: 1.289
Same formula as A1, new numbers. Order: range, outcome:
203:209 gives 1.635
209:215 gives 1.809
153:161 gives 1.067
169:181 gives 1.544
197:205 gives 1.631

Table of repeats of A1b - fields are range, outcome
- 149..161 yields 1.435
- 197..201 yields 1.711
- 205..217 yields 1.892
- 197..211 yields 1.877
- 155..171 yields 1.564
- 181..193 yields 1.658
